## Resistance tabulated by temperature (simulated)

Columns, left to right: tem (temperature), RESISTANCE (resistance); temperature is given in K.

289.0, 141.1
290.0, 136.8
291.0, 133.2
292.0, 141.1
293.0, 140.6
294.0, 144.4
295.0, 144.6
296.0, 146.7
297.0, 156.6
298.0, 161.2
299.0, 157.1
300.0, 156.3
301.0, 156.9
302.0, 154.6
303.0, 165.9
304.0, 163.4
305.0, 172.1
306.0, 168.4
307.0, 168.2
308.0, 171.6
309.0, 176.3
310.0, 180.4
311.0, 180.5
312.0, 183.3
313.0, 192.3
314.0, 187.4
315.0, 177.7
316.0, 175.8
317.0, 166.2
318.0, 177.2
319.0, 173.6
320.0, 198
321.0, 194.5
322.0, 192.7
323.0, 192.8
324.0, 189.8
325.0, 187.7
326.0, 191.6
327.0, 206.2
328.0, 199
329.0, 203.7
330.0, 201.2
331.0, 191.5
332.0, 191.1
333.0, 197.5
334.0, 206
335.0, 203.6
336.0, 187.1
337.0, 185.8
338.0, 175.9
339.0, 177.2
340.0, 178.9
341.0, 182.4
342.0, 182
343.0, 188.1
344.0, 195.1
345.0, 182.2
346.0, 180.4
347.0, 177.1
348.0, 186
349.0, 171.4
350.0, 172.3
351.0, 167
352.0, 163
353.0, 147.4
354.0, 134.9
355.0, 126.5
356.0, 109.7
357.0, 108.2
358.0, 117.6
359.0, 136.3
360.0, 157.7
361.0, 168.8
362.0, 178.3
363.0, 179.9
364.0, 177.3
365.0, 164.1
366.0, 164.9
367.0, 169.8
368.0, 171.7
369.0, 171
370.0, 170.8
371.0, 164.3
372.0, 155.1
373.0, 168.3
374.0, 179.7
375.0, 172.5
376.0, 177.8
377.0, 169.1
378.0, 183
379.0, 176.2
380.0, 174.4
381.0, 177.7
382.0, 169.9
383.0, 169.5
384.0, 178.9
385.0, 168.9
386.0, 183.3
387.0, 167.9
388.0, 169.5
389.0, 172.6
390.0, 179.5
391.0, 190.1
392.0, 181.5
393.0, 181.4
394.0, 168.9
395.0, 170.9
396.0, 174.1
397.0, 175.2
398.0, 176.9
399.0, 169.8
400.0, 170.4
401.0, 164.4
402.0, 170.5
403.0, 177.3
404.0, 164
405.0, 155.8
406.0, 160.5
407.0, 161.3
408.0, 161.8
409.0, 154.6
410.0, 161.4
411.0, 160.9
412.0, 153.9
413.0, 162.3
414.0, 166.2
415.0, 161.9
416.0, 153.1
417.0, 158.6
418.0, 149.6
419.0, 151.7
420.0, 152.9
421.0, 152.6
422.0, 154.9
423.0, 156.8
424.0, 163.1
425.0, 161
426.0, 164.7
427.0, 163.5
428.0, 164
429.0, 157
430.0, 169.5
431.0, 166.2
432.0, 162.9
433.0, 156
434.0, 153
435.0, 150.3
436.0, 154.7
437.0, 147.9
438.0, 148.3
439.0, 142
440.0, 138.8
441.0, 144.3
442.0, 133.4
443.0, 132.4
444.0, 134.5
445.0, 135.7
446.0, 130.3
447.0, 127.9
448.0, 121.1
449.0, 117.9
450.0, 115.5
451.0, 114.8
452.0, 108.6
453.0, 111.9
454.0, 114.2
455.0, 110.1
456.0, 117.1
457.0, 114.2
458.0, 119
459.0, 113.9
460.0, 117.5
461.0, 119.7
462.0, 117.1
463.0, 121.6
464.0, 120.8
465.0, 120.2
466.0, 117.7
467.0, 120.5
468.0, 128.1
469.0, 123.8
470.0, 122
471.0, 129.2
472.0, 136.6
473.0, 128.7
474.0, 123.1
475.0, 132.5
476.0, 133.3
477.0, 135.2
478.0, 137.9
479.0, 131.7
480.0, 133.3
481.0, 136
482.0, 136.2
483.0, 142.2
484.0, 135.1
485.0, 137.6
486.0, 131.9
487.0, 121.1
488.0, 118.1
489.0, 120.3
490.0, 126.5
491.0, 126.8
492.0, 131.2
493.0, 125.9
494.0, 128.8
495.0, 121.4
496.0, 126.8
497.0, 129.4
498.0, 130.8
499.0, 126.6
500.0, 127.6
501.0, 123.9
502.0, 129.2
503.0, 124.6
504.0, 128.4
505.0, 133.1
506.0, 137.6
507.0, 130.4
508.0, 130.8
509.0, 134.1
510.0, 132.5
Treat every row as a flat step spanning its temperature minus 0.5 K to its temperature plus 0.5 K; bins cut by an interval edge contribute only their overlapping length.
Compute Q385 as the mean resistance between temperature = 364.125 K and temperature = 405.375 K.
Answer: 172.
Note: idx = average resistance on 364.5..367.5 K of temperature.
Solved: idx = 166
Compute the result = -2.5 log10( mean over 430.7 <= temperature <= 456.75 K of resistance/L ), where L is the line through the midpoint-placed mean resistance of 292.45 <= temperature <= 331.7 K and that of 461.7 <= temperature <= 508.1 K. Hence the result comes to 0.05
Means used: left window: 176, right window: 128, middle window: 134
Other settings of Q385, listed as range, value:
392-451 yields 155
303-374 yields 175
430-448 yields 145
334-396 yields 170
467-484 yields 132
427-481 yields 132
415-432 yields 159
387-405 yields 173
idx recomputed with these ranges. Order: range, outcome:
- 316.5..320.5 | 179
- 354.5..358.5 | 116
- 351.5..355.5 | 143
